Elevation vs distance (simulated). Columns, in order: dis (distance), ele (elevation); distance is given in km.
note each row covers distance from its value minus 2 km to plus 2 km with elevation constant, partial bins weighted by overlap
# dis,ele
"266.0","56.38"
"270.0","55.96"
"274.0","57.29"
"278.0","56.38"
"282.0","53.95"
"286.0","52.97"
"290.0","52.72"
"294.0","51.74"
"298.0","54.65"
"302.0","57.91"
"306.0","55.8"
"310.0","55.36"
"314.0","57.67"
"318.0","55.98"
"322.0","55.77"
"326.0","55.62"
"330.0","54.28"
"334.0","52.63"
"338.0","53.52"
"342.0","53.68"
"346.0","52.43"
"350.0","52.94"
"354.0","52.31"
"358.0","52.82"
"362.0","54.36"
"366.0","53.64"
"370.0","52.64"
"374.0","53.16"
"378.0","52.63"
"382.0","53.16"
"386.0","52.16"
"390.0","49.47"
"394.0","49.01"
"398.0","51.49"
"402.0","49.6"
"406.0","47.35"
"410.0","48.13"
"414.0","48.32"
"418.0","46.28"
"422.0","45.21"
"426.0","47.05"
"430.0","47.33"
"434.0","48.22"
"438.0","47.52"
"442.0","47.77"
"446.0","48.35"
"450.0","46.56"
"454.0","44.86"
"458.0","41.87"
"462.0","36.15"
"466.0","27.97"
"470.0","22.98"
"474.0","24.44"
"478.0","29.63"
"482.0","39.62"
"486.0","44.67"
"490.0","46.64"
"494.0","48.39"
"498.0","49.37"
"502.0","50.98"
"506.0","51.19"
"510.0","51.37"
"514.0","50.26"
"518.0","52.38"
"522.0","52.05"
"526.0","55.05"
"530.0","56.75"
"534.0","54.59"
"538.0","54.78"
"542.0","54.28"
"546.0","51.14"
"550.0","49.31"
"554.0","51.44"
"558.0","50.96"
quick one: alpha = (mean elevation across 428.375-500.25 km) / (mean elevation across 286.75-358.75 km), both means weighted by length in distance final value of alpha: 0.8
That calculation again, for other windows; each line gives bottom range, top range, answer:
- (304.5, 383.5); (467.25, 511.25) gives 0.77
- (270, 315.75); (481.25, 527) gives 0.90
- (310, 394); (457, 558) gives 0.86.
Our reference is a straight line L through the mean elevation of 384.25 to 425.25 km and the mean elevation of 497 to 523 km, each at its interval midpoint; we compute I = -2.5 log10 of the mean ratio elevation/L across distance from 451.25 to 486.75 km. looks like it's 0.40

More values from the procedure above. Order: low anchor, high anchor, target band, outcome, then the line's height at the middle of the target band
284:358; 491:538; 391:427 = 0.11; 53.3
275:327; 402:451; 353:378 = -0.04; 51.2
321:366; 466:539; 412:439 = 0.06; 49.6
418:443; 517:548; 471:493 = 0.34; 50.5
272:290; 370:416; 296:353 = -0.03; 53.2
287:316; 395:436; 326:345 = -0.02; 52.9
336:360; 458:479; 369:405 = -0.14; 45.3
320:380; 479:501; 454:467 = 0.25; 47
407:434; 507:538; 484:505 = 0.07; 51.6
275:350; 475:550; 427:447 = 0.08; 51.3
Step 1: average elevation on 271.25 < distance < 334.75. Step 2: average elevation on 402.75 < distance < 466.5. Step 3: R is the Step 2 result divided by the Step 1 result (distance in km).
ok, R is 0.8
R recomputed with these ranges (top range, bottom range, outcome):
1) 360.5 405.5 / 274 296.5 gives 0.96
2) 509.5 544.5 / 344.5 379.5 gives 1.01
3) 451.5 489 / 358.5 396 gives 0.67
